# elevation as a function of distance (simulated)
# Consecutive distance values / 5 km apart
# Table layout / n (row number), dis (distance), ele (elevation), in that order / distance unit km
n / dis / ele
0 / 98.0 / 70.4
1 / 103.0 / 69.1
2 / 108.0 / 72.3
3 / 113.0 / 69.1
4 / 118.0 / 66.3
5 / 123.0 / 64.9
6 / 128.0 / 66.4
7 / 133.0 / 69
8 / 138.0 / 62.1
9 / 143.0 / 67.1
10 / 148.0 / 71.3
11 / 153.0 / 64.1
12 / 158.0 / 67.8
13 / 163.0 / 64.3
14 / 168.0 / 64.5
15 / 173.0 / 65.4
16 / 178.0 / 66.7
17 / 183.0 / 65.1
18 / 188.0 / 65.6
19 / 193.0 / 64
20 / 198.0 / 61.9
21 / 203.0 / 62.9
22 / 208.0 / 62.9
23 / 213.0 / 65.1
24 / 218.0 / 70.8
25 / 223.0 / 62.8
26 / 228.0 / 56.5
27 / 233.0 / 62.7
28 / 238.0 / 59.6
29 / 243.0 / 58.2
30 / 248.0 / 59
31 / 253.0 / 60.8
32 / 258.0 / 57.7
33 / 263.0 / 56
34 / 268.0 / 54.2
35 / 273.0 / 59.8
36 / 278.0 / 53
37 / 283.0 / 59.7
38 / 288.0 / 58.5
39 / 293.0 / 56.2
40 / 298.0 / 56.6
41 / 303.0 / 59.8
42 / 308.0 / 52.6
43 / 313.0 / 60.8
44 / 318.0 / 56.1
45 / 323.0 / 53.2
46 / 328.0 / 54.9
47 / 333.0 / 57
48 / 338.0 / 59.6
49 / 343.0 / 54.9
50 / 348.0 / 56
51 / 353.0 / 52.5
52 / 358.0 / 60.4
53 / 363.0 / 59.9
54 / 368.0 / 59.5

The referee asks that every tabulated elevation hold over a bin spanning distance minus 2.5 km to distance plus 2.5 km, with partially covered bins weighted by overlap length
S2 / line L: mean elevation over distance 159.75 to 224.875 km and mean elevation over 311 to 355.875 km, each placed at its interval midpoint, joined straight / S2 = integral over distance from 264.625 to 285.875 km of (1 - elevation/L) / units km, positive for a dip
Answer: 1.1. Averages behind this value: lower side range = 64.8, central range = 56.7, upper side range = 56.1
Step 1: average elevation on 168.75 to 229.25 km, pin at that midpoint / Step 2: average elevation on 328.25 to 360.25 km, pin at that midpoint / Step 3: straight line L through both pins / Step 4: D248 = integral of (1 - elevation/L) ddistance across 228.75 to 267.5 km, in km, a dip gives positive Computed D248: 1.8 km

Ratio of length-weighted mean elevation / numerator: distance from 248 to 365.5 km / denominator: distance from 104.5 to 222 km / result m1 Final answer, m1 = 0.9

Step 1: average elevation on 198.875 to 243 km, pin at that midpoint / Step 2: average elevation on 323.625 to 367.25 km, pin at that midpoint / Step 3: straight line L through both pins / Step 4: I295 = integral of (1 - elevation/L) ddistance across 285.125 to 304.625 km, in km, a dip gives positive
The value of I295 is 0.5 km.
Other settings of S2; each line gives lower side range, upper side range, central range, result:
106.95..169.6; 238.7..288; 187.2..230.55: -1.3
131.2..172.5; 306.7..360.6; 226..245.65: 0.7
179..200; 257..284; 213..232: -0.7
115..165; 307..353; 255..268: 0.7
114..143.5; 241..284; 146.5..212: -2.3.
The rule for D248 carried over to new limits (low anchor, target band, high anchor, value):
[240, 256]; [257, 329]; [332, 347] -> 1.9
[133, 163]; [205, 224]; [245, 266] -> -1.3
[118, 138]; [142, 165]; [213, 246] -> -0.7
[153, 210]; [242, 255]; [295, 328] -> 0.2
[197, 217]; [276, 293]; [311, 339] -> 0.6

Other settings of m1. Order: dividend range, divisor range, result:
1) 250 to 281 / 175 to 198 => 0.88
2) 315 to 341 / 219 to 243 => 0.92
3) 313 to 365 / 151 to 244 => 0.89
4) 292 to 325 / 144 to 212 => 0.87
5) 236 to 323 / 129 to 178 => 0.87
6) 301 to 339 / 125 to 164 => 0.85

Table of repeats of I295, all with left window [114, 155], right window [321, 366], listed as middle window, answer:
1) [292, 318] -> 0.6 km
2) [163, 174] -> 0.0 km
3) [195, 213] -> 0.1 km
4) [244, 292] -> 2.0 km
